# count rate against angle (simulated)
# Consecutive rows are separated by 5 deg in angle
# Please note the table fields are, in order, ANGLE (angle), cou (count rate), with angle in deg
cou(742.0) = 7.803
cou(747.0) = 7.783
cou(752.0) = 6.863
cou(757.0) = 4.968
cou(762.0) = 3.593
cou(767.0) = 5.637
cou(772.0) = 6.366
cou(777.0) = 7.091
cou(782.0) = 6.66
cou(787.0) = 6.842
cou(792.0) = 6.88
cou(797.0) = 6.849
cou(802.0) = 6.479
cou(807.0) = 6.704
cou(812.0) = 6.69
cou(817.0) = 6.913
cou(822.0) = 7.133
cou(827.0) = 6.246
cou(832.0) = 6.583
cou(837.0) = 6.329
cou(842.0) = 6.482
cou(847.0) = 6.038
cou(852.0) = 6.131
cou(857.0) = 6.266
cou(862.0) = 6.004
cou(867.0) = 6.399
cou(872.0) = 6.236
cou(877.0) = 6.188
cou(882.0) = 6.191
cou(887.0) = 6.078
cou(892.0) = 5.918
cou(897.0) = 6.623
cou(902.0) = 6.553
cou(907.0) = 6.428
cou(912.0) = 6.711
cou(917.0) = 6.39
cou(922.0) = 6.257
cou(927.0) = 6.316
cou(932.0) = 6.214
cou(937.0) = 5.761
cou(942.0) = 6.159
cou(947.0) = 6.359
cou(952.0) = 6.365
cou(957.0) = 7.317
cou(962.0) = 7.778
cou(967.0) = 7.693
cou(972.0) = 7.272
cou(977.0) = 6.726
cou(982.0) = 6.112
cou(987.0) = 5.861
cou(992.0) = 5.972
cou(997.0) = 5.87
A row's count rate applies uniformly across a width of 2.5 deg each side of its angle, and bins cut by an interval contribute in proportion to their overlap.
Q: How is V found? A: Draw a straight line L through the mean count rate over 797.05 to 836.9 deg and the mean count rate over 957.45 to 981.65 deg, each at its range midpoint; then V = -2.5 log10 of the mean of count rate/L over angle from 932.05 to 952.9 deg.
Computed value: 0.163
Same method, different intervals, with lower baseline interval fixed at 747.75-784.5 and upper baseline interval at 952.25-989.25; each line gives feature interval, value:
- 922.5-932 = 0.076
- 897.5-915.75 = 0.012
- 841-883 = 0.037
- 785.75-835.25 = -0.091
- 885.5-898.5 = 0.065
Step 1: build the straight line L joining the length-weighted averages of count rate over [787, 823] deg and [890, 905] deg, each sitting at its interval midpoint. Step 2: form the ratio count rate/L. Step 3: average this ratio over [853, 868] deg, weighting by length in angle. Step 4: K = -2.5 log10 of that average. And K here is 0.06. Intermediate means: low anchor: 6.8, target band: 6.2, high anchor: 6.38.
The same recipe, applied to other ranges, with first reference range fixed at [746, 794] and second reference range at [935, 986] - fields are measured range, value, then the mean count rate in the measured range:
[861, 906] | 0.05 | 6.26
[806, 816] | -0.07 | 6.73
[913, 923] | 0.04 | 6.39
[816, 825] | -0.11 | 7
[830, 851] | 0.01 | 6.34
